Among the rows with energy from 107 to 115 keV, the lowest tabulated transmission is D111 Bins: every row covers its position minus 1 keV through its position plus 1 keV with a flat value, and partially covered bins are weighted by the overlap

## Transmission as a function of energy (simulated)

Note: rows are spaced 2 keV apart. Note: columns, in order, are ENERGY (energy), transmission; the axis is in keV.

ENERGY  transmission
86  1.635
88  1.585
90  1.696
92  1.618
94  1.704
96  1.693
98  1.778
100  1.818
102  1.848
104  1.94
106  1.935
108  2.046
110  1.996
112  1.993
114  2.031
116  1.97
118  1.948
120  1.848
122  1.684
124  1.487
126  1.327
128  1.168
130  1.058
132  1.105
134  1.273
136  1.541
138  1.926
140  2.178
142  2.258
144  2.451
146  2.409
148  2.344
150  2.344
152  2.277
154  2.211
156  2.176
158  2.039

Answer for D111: 1.993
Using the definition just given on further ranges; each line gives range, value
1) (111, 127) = 1.327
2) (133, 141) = 1.273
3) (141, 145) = 2.258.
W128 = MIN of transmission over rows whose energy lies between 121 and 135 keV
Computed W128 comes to 1.058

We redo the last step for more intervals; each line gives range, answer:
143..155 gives 2.211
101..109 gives 1.848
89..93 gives 1.618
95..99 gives 1.693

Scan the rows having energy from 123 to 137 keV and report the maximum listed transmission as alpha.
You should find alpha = 1.541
